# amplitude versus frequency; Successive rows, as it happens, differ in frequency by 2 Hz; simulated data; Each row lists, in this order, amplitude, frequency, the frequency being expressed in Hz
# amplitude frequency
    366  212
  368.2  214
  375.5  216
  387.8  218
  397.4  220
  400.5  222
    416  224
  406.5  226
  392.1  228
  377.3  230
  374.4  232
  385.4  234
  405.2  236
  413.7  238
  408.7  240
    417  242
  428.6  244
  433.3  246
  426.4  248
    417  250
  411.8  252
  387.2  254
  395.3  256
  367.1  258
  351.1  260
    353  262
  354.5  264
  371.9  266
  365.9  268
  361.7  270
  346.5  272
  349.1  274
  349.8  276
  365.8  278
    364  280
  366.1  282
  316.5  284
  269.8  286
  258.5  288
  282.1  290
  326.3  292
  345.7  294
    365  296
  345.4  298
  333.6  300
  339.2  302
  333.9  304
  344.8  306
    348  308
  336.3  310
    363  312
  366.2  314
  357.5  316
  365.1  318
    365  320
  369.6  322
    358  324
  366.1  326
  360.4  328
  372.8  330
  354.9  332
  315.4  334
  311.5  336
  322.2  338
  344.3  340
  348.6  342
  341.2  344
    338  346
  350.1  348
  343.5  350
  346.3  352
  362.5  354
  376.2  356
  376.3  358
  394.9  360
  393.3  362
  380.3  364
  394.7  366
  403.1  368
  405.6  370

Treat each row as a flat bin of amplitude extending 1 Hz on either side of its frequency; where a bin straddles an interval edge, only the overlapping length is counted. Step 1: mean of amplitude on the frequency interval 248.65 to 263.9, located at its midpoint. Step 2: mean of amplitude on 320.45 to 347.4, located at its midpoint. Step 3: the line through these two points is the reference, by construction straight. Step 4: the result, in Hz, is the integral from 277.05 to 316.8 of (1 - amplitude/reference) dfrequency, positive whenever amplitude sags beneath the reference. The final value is 3.0 Hz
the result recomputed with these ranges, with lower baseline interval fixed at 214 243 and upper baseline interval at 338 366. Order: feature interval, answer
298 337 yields 2.1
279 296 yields 2.7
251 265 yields 0.5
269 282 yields 0.9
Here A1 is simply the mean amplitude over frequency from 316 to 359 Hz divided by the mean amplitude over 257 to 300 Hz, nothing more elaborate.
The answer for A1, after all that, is 1.0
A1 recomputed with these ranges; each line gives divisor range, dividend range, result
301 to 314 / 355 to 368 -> 1.12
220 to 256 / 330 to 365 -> 0.87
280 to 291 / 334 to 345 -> 1.09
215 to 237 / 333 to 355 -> 0.86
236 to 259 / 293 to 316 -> 0.85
